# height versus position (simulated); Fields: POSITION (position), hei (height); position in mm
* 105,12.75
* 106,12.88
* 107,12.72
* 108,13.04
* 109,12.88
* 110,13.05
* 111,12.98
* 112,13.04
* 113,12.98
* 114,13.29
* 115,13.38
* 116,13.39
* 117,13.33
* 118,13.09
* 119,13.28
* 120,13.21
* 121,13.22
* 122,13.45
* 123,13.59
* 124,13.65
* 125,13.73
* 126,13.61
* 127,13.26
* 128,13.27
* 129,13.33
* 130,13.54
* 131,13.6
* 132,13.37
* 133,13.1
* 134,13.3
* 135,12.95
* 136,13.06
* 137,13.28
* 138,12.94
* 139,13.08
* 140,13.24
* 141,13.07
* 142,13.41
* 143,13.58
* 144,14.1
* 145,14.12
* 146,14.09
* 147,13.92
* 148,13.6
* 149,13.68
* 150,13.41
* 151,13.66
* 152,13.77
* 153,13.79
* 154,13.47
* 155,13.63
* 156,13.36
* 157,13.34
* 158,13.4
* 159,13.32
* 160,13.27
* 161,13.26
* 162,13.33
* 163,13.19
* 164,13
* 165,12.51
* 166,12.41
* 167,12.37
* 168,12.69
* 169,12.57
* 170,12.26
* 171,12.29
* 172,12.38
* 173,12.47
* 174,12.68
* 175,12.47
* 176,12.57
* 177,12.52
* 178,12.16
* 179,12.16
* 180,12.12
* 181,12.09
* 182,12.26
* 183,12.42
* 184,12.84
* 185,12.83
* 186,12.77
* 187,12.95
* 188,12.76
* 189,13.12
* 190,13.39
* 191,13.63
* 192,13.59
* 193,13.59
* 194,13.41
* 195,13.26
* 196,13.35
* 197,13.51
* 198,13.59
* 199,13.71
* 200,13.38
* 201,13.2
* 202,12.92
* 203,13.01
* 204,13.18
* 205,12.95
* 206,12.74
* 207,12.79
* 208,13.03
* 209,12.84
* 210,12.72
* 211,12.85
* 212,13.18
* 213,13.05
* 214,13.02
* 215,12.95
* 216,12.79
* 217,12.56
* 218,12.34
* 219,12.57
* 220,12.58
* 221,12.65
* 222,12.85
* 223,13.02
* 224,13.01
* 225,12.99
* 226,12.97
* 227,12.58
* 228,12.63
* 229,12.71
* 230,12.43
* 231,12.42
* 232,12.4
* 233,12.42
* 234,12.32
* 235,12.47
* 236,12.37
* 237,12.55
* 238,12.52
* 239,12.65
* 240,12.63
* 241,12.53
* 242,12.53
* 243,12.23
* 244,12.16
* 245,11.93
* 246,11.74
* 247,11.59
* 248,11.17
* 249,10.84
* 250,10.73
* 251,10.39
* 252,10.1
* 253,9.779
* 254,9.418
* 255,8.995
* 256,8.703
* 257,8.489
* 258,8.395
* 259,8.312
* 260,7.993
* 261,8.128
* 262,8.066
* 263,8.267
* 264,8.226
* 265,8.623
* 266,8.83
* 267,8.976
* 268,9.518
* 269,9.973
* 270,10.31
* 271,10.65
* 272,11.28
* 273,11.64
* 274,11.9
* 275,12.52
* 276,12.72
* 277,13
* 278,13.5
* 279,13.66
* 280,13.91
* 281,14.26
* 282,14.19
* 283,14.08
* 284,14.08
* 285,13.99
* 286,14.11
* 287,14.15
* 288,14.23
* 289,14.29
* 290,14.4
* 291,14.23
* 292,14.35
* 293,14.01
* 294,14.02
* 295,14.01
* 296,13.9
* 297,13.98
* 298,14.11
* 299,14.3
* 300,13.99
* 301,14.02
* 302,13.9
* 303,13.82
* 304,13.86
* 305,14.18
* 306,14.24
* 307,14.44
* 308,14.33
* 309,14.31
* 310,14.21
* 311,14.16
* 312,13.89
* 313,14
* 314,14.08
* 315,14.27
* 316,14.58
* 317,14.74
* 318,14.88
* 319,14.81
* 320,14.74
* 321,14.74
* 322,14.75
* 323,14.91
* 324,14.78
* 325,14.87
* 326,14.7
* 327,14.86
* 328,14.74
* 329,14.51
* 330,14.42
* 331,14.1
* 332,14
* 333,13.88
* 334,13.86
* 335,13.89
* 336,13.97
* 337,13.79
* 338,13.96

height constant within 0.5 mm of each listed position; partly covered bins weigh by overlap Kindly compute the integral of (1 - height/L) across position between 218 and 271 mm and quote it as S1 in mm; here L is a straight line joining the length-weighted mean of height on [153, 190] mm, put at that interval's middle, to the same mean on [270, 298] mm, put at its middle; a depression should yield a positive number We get 8.65 mm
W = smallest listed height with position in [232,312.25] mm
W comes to 7.993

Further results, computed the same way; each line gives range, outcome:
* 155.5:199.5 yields 12.09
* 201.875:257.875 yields 8.489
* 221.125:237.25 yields 12.32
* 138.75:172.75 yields 12.26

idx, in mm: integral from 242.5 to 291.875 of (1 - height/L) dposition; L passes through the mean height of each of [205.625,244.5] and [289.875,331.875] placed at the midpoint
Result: 8.08 mm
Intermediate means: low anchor 12.7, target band 11.3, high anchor 14.3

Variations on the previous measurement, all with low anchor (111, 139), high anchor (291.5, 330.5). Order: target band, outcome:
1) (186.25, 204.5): 0.5 mm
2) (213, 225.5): 0.9 mm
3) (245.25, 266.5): 7.0 mm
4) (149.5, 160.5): 0.0 mm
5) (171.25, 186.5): 1.3 mm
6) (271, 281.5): 1.0 mm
